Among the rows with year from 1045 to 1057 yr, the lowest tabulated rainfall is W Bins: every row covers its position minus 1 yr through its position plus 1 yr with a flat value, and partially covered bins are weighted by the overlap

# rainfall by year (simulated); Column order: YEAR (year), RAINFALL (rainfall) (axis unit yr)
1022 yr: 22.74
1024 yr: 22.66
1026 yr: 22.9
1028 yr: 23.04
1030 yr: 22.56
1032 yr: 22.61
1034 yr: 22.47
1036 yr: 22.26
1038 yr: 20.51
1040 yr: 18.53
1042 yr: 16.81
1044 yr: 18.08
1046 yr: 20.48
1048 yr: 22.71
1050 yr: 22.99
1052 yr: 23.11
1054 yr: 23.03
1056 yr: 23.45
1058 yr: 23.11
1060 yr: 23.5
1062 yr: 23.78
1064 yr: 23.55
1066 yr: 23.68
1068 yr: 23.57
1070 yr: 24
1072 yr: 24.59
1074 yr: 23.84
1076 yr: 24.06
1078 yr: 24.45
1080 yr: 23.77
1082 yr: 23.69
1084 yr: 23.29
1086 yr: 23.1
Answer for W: 20.48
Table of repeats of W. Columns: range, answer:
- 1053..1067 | 23.03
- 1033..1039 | 20.51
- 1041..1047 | 16.81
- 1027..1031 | 22.56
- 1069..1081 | 23.77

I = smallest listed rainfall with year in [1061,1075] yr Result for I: 23.55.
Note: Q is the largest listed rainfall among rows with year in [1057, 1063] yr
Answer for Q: 23.78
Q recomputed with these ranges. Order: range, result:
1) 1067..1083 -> 24.59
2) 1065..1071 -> 24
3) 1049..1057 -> 23.45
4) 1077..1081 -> 24.45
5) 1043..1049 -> 22.71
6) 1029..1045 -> 22.61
